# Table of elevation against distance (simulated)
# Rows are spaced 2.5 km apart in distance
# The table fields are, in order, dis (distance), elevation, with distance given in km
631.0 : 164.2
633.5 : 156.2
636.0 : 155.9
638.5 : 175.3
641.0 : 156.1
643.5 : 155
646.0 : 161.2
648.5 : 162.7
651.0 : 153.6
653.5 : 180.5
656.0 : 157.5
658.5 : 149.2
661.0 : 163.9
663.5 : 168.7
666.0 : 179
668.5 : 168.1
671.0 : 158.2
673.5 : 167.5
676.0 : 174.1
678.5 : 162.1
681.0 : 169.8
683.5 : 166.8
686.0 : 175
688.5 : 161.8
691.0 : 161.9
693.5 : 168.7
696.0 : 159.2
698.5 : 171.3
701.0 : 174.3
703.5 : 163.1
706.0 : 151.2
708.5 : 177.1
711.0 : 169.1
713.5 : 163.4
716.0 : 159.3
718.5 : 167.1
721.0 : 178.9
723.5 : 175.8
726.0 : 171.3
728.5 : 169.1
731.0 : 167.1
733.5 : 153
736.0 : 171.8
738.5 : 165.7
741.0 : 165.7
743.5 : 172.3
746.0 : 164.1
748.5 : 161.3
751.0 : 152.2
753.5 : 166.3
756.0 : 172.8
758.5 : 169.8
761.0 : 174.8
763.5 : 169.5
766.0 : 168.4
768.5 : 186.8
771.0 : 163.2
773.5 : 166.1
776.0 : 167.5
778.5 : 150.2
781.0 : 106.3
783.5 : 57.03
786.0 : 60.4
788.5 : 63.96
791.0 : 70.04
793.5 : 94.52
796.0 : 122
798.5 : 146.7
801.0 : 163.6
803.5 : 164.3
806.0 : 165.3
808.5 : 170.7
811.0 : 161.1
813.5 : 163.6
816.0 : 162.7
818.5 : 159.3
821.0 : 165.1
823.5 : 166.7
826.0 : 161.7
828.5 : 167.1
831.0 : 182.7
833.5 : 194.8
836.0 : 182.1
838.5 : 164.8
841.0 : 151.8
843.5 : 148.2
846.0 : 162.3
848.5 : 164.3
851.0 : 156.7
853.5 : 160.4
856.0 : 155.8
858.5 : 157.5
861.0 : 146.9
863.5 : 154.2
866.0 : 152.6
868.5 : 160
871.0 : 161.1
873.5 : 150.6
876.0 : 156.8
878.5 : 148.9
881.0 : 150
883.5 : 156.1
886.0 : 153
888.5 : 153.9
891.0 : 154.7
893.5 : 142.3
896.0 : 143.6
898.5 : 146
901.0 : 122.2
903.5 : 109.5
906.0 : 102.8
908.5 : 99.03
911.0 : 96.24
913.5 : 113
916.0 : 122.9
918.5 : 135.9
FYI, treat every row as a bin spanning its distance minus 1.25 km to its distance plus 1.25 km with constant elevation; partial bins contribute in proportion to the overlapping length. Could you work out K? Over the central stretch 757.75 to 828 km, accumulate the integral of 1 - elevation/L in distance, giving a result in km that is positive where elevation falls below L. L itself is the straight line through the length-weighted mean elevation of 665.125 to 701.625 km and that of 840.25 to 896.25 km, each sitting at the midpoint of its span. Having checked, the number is 6.7 km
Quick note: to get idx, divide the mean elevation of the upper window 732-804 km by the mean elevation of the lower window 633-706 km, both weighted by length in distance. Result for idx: 0.88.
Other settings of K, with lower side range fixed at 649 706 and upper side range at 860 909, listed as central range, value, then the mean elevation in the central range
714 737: -1.0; 168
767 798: 7.3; 118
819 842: -3.2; 171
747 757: -0.3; 163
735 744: -0.5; 169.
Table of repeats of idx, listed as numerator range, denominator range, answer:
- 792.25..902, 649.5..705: 0.94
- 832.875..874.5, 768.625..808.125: 1.26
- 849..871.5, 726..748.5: 0.94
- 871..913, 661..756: 0.82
